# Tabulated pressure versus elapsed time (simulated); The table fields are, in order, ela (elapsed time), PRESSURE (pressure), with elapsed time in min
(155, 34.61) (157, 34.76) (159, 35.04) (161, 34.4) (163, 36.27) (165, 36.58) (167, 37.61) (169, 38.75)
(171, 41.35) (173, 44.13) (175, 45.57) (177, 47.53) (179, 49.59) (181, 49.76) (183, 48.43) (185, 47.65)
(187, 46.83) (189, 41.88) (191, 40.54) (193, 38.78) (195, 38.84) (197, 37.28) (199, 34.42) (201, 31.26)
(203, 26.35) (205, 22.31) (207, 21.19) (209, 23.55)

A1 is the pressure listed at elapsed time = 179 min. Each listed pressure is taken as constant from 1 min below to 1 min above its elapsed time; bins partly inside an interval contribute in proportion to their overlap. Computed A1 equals 49.59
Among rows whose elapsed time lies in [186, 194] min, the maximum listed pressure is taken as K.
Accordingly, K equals 46.83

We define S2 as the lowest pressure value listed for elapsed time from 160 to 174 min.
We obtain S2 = 34.4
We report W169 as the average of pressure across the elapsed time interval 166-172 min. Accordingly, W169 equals 39.2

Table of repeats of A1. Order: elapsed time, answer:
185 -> 47.65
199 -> 34.42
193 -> 38.78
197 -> 37.28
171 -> 41.35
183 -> 48.43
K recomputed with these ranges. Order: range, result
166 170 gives 38.75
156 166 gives 36.58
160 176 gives 45.57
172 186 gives 49.76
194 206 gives 38.84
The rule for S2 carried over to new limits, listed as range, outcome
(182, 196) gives 38.78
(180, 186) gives 47.65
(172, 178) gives 44.13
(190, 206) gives 22.31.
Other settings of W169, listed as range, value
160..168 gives 36.2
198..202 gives 32.8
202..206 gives 24.3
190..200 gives 38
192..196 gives 38.8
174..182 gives 48.1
